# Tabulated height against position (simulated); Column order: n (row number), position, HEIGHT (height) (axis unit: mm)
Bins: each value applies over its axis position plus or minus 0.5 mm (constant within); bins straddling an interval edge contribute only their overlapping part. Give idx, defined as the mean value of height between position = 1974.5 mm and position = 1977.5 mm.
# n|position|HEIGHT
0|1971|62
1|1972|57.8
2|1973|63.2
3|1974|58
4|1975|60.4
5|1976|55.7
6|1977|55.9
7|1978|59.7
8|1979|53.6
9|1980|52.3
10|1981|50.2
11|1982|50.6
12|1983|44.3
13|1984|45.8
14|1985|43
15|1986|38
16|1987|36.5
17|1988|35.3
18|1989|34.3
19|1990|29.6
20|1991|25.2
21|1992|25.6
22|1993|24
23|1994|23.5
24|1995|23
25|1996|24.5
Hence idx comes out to 57.3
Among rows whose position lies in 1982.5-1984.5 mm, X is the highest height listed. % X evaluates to 45.8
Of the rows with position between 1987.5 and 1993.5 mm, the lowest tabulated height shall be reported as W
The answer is 24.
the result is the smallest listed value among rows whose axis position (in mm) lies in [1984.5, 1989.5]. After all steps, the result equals 34.3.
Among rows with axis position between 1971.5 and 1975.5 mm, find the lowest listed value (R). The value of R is 57.8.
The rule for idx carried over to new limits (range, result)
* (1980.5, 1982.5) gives 50.4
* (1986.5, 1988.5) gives 35.9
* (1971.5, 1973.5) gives 60.5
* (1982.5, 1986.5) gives 42.8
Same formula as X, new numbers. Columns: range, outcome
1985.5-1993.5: 38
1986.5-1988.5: 36.5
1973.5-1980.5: 60.4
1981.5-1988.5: 50.6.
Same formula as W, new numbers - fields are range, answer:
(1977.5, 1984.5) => 44.3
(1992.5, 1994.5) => 23.5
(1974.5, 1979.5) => 53.6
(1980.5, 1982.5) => 50.2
